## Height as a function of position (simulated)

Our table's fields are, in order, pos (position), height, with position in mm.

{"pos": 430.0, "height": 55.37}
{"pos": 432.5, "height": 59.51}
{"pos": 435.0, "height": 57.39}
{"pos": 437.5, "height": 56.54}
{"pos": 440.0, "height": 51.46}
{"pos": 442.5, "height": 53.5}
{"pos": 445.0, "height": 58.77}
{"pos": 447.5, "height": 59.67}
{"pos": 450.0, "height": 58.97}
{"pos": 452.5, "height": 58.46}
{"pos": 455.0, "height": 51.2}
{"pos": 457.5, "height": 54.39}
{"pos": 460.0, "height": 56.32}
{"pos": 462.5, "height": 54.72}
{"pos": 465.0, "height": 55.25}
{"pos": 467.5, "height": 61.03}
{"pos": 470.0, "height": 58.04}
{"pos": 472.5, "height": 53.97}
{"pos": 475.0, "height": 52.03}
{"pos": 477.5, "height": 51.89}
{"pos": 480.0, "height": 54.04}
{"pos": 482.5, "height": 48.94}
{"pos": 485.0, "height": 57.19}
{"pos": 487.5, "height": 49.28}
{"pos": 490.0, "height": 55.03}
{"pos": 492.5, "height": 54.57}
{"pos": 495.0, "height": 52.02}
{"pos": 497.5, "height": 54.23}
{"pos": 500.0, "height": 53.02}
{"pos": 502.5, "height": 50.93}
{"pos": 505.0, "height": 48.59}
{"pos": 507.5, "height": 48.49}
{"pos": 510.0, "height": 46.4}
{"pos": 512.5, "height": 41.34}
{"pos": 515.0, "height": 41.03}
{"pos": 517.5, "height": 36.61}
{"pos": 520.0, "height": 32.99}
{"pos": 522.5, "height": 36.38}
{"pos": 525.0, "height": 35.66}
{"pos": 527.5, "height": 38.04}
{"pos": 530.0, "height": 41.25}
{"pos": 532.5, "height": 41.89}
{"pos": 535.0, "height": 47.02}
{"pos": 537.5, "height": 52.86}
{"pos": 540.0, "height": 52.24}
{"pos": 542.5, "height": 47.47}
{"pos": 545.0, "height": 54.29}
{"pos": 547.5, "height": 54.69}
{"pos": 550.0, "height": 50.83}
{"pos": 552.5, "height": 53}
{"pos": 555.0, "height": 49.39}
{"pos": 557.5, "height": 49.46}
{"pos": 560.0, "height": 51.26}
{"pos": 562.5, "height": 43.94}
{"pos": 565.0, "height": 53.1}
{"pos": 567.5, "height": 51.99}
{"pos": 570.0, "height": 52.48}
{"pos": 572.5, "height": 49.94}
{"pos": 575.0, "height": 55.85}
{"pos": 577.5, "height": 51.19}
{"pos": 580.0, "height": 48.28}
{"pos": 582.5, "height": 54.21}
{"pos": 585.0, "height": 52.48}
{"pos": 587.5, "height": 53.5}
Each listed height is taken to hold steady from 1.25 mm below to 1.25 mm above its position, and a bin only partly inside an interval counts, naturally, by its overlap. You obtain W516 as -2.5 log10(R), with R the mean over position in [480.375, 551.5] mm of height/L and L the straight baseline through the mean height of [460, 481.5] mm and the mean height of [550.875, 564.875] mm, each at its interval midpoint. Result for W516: 0.11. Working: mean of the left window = 55.1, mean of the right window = 49.7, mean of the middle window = 47.4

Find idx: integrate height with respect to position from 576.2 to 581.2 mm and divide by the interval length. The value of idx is 49.8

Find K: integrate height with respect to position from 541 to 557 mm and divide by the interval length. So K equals 51.5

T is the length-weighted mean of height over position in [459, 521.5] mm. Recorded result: 50.6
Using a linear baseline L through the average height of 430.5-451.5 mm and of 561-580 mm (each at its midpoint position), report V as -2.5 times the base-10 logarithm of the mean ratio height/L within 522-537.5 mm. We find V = 0.27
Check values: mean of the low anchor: 56.9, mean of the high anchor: 51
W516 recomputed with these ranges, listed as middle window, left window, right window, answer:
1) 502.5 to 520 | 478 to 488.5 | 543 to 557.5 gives 0.198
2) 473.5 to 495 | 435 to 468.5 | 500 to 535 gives -0.078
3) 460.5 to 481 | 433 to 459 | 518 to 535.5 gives -0.091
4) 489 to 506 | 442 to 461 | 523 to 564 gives -0.013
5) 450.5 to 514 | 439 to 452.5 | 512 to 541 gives -0.066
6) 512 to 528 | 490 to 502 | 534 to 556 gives 0.372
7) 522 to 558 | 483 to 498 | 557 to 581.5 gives 0.102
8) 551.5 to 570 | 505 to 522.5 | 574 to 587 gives -0.028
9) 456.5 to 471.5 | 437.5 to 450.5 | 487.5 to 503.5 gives -0.031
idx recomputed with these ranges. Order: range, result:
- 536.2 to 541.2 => 52.5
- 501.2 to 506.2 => 49.8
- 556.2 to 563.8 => 48.3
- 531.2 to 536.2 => 44.4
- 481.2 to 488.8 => 51.8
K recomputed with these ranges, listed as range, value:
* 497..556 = 46.1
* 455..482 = 54.8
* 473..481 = 52.7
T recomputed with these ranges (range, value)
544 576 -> 51.5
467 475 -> 56.5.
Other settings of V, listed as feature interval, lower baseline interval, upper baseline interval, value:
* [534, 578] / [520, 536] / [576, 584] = -0.12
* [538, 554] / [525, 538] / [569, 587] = -0.14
